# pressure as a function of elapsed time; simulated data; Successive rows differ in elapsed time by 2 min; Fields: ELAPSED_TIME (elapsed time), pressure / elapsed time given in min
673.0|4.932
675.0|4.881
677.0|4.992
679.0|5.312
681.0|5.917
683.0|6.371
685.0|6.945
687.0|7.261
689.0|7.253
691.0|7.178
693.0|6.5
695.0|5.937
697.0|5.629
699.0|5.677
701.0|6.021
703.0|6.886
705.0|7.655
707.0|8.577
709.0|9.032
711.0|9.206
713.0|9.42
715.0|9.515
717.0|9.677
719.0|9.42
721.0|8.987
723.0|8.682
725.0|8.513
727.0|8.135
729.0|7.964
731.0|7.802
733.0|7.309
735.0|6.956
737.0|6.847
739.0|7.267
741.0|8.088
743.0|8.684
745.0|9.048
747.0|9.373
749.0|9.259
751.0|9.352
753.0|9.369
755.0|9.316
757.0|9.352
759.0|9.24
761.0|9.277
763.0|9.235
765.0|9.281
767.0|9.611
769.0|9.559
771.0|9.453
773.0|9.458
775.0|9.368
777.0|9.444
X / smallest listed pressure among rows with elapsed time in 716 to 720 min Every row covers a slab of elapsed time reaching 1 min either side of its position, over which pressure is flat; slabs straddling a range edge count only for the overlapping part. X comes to 9.42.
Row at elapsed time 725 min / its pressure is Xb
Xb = 8.513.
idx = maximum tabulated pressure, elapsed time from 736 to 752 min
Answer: 9.373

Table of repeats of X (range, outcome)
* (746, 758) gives 9.259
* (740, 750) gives 8.088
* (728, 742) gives 6.847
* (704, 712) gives 7.655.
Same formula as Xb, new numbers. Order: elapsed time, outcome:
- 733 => 7.309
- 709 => 9.032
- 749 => 9.259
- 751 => 9.352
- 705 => 7.655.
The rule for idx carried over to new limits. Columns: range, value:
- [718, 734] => 9.42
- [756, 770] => 9.611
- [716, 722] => 9.677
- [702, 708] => 8.577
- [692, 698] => 6.5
